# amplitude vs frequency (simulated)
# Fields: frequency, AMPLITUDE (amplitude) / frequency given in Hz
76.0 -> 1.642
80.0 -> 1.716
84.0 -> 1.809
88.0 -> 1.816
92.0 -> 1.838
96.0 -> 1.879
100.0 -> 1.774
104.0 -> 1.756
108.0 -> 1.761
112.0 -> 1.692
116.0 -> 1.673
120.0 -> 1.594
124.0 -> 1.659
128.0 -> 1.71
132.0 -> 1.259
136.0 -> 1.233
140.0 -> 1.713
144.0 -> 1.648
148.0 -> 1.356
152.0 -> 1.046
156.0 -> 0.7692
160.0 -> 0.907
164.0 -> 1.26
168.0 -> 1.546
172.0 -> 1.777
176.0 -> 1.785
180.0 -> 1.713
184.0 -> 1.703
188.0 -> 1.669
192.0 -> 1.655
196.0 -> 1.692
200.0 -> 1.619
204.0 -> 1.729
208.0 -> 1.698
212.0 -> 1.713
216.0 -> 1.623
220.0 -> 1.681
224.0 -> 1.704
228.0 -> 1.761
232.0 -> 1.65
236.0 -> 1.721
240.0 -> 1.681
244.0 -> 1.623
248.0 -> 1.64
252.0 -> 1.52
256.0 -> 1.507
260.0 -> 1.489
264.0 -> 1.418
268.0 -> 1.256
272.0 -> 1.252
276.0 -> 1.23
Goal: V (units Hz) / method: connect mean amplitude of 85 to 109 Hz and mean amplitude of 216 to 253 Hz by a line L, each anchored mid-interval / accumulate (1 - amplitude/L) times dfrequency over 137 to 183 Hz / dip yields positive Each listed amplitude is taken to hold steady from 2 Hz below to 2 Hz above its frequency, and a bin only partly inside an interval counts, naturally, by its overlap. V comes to 8.7 Hz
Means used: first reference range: 1.81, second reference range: 1.67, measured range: 1.41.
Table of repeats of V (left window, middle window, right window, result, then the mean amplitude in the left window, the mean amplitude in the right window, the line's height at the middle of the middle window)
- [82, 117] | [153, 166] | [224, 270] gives 5.46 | 1.78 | 1.58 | 1.7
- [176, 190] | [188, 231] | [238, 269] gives -1.25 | 1.71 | 1.53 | 1.64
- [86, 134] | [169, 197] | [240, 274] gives -2.10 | 1.7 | 1.48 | 1.59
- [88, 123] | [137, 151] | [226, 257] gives 1.69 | 1.75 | 1.64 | 1.72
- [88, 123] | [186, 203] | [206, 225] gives 0.32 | 1.75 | 1.68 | 1.7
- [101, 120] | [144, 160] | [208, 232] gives 5.55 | 1.71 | 1.69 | 1.7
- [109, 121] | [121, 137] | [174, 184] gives 1.85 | 1.67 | 1.74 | 1.68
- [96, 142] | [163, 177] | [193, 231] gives 0.52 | 1.63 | 1.69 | 1.66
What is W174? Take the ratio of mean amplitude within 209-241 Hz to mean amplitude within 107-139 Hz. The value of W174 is 1.08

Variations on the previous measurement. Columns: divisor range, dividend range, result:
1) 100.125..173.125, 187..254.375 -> 1.14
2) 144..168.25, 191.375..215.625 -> 1.45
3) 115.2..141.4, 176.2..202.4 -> 1.09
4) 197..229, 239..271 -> 0.89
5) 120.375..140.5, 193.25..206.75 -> 1.11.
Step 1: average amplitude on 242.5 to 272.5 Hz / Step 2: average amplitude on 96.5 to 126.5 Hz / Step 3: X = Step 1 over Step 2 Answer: 0.86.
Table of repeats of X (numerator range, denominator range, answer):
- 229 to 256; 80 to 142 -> 0.97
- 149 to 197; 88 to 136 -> 0.87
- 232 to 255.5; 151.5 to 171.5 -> 1.40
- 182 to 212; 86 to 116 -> 0.95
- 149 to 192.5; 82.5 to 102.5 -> 0.78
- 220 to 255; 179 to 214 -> 0.98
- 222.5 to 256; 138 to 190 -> 1.14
